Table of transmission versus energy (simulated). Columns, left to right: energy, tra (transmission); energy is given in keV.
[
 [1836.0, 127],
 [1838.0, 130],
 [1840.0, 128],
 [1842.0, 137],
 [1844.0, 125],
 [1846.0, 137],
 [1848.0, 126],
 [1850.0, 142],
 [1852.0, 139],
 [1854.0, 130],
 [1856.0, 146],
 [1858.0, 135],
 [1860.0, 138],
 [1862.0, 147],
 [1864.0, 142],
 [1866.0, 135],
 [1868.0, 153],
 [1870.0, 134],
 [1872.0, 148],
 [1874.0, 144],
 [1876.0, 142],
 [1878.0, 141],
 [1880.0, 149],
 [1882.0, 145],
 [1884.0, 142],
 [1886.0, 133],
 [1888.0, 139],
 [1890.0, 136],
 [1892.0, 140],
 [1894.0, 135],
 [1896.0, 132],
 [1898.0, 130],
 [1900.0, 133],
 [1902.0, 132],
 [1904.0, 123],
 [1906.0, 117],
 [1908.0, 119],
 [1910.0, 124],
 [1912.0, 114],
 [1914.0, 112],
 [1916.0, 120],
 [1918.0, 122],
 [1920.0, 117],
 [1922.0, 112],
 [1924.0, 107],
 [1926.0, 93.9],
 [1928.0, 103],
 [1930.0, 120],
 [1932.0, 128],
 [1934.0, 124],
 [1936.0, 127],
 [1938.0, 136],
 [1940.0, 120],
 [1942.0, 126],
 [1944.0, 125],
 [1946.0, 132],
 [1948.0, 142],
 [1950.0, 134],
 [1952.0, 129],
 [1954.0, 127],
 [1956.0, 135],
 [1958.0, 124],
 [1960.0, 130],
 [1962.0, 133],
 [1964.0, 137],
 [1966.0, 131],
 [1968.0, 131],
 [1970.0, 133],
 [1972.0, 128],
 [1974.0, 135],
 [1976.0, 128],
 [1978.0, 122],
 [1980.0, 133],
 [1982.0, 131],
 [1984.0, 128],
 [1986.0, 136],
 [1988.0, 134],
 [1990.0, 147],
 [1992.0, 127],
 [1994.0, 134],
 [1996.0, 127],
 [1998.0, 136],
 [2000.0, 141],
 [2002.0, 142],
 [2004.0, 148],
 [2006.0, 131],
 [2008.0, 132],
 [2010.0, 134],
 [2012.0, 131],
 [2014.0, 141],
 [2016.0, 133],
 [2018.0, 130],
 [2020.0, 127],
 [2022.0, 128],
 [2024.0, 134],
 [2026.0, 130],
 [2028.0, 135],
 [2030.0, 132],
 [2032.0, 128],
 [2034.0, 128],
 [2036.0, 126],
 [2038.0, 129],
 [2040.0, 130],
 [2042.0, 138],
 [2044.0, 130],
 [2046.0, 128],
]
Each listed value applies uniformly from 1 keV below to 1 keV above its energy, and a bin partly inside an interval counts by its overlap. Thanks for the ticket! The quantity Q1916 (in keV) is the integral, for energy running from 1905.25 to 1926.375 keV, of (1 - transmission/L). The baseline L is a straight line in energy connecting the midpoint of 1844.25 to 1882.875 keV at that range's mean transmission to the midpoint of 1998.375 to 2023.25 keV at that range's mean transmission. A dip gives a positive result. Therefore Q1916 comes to 3.6 keV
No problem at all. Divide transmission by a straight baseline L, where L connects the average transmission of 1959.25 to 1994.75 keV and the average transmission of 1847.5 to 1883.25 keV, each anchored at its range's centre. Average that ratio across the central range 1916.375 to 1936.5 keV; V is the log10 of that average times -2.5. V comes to 0.18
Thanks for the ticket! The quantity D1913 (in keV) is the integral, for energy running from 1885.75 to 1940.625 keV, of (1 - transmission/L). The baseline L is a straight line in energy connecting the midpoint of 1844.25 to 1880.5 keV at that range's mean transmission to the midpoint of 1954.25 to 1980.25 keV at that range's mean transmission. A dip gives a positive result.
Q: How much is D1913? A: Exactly 5.0 keV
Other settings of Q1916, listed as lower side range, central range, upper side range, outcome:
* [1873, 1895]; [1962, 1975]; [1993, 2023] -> 0.4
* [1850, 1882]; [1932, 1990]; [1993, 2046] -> 2.3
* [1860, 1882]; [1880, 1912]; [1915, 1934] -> -0.5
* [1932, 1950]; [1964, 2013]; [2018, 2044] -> -1.3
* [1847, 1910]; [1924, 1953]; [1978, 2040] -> 2.4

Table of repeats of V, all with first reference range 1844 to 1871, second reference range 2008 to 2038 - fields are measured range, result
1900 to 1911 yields 0.10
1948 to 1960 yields 0.03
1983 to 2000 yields -0.01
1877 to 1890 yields -0.03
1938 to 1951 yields 0.03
